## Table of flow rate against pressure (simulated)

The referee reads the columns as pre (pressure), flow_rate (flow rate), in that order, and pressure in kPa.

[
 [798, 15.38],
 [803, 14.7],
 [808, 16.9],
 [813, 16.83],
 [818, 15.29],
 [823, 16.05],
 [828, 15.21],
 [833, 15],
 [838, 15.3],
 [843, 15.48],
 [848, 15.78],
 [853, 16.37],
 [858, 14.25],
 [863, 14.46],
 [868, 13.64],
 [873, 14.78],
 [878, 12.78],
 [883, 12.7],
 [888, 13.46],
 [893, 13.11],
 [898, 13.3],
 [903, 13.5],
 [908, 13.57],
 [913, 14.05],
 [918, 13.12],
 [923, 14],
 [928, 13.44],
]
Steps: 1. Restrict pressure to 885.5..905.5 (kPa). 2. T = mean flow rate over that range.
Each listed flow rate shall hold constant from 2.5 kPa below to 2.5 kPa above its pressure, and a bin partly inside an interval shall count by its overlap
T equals 13.3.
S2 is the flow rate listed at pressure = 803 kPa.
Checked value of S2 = 14.7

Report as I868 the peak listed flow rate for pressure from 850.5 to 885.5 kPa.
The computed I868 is 16.37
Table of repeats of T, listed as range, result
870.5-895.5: 13.4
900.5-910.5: 13.5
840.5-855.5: 15.9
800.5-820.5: 15.9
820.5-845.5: 15.4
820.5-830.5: 15.6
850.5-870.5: 14.7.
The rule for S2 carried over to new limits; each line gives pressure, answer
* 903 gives 13.5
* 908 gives 13.57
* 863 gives 14.46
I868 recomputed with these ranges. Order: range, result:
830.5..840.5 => 15.3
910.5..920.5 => 14.05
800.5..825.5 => 16.9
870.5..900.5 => 14.78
